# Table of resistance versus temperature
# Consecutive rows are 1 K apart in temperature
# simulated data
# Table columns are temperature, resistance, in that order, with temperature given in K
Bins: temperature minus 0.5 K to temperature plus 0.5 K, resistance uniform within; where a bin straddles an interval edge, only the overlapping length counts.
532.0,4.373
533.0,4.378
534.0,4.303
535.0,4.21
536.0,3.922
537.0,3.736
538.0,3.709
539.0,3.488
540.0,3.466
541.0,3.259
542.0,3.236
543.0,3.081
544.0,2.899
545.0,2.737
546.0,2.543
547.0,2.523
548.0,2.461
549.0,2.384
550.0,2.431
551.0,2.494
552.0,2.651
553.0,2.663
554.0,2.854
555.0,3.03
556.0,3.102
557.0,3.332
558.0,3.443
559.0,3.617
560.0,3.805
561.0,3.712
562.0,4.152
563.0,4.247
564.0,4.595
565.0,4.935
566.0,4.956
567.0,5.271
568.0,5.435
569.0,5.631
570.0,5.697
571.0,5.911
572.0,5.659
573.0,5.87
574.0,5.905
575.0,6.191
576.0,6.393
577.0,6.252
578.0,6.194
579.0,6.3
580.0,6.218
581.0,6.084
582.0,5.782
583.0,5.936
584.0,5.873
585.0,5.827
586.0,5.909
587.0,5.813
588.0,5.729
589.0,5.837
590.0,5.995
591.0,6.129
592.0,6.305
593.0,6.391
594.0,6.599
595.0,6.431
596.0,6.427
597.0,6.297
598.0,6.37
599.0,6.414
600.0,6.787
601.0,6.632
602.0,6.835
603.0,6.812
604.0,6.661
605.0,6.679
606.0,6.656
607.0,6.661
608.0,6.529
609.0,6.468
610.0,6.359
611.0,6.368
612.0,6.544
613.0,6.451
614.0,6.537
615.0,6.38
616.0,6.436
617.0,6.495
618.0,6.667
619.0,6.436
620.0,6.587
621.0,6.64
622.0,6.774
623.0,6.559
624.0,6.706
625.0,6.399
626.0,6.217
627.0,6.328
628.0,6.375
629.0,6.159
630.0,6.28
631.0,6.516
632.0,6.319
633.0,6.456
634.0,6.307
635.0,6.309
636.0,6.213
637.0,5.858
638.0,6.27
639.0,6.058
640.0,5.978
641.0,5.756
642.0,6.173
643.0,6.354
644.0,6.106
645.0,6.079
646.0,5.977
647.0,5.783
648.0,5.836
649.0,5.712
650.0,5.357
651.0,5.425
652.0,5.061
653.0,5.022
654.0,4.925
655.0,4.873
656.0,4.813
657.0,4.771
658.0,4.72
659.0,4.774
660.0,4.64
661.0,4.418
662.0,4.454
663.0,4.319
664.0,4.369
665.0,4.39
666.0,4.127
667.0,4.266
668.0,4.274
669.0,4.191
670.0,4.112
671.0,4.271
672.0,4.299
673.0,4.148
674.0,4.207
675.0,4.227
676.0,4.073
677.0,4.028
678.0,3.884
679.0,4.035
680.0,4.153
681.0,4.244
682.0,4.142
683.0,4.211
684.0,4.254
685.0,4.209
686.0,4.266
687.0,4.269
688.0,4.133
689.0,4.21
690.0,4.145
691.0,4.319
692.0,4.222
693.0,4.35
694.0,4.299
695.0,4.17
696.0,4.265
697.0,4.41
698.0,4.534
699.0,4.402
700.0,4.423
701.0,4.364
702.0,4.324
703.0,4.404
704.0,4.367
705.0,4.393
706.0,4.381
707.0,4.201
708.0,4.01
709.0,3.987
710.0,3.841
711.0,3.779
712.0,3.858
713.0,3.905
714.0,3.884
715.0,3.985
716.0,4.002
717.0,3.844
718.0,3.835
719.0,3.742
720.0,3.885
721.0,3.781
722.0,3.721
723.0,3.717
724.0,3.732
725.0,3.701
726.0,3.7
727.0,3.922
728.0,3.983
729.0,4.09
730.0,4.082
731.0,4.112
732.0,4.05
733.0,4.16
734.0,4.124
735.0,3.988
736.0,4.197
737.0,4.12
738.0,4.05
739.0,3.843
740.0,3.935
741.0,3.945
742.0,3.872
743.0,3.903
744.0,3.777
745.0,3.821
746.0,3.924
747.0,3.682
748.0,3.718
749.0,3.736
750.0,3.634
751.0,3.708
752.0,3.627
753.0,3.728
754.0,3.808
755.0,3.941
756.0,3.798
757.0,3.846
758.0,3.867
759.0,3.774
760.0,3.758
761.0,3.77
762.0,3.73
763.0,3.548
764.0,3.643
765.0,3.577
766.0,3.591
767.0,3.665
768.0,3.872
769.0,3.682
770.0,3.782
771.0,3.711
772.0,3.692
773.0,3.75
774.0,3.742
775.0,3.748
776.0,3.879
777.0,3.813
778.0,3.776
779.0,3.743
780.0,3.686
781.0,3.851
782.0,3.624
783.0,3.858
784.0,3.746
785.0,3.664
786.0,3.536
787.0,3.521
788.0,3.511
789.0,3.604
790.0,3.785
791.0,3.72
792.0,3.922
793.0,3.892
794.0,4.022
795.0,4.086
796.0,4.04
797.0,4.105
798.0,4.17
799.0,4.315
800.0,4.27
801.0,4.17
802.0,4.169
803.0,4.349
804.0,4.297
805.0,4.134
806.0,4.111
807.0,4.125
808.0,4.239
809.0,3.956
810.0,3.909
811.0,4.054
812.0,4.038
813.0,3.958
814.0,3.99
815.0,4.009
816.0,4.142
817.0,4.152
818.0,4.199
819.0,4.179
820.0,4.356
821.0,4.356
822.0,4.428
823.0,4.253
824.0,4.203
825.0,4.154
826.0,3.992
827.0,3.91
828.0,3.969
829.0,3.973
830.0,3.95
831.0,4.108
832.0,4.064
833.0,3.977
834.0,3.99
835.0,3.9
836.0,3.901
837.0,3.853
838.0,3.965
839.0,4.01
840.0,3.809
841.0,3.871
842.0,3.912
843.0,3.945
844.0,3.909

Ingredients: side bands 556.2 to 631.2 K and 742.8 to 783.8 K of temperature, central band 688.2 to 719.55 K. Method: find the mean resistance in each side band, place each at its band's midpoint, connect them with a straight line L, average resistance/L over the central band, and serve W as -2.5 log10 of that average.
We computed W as 0.09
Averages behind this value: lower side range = 5.97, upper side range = 3.75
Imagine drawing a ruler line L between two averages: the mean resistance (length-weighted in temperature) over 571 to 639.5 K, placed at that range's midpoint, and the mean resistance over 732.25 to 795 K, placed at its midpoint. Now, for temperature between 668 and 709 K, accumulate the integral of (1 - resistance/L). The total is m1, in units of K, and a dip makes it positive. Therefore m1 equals 6.1 K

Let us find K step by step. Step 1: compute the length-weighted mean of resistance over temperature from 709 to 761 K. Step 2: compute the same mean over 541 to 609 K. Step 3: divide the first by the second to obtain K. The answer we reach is 0.76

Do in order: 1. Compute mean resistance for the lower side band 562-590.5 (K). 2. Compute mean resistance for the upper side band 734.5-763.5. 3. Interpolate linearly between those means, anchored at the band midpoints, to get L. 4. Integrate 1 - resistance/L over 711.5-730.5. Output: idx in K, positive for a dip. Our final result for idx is 1.2 K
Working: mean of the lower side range 5.7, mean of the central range 3.86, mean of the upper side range 3.83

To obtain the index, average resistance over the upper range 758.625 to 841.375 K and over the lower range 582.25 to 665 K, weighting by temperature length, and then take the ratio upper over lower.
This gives 0.7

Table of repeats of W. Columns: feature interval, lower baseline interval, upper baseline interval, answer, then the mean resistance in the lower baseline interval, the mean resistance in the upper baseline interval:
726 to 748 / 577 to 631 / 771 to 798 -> 0.13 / 6.36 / 3.79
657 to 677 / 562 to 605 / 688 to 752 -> 0.11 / 5.98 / 4.02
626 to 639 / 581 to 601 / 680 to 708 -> -0.16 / 6.16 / 4.29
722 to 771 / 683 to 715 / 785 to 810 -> 0.07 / 4.21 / 3.99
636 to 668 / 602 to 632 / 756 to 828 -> 0.15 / 6.51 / 3.93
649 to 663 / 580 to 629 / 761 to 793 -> 0.15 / 6.37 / 3.71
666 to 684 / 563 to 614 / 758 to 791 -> 0.20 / 6.11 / 3.71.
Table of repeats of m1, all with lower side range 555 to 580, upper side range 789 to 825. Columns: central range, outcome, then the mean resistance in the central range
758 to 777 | 2.4 K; 3.72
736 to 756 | 2.3 K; 3.84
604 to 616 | -4.1 K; 6.52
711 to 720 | 1.2 K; 3.88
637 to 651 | -3.6 K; 5.93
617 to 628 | -3.9 K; 6.52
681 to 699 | 1.1 K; 4.26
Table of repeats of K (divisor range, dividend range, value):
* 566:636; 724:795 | 0.61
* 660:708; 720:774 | 0.90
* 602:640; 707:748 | 0.61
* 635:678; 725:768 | 0.77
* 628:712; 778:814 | 0.82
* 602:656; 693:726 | 0.66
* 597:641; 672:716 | 0.65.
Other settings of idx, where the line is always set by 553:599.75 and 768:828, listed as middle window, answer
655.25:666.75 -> 0.8 K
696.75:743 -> 4.5 K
